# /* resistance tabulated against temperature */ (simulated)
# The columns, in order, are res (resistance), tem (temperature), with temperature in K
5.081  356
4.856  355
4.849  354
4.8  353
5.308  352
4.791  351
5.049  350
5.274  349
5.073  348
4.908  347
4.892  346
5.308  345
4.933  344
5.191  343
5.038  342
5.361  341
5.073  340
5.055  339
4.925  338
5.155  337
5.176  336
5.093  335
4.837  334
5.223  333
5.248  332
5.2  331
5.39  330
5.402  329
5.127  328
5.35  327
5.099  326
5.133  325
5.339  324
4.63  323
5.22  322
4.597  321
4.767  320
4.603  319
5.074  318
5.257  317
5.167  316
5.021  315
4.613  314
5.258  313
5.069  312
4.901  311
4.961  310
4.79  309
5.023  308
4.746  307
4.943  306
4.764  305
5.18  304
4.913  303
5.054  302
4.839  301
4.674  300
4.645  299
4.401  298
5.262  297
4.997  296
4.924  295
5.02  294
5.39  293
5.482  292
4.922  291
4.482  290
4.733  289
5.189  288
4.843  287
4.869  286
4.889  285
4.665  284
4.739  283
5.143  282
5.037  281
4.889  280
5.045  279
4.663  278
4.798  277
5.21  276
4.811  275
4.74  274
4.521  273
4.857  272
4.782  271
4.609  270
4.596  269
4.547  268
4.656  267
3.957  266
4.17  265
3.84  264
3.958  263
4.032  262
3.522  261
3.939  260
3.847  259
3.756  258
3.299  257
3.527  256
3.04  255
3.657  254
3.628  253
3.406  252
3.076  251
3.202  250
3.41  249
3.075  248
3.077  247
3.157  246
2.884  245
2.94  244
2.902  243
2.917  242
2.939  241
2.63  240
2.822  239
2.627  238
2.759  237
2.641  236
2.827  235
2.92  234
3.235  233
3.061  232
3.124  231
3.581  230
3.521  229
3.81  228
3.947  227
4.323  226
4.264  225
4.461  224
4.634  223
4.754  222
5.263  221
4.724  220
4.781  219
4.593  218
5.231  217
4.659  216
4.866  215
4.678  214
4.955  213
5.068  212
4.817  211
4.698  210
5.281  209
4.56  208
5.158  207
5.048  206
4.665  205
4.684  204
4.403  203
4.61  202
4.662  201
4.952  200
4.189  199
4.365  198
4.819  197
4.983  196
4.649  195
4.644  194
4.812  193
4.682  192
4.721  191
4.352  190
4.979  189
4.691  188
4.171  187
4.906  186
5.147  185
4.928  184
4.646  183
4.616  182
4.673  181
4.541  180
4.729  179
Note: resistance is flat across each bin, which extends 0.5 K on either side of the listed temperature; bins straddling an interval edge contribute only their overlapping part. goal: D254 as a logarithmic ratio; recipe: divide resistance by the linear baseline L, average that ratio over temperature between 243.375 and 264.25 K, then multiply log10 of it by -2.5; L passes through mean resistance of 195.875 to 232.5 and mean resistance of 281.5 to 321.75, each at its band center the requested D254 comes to 0.34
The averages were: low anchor 4.54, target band 3.43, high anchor 4.92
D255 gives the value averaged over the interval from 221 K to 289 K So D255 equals 3.91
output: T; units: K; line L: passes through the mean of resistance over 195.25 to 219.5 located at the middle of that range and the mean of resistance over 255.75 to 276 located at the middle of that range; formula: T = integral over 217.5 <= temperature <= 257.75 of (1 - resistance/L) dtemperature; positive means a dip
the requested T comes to 9.1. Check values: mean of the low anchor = 4.78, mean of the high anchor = 4.23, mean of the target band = 3.49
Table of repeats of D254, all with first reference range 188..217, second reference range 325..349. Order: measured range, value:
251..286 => 0.15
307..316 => 0.02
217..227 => 0.04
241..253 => 0.49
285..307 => 0.02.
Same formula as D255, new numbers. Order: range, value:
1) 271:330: 4.95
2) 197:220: 4.77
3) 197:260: 3.92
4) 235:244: 2.79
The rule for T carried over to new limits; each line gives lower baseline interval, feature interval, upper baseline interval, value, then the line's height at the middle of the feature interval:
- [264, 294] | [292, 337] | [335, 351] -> -0.6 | 4.95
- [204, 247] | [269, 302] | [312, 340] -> -1.8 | 4.63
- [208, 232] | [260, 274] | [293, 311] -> 1.2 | 4.73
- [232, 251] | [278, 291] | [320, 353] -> -3.2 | 3.92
